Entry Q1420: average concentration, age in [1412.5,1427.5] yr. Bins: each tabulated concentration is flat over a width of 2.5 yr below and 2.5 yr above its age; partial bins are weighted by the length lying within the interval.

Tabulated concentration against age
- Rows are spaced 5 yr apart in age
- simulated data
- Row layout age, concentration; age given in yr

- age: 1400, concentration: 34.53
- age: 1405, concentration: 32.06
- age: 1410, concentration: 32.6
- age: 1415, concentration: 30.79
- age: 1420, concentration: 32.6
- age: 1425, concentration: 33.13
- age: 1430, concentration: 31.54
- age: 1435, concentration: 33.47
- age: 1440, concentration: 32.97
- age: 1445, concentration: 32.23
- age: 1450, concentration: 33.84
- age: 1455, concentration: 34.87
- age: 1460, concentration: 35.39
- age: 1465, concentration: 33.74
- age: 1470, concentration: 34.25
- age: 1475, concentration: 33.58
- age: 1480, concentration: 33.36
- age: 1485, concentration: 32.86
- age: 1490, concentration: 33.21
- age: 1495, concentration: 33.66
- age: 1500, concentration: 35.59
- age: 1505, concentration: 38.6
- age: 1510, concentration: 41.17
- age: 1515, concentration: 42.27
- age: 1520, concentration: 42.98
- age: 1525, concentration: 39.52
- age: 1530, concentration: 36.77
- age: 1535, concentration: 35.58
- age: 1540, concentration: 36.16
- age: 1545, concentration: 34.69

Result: 32.2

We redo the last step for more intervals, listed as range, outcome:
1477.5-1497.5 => 33.3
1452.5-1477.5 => 34.4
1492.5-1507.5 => 36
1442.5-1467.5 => 34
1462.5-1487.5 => 33.6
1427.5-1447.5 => 32.6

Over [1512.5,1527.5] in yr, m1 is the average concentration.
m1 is 41.6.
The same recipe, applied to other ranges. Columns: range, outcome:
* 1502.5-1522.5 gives 41.3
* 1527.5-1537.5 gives 36.2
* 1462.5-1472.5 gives 34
